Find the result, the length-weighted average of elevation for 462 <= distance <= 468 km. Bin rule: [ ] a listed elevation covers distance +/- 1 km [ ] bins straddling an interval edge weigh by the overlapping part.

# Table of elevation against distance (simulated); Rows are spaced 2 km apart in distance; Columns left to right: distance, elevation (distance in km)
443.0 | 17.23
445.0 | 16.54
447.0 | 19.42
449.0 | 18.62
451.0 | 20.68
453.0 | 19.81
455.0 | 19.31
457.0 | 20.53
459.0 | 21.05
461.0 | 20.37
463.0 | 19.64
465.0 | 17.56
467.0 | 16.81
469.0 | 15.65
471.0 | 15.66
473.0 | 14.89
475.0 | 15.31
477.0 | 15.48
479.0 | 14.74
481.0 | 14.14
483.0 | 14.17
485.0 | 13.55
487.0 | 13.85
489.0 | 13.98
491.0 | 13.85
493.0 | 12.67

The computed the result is 18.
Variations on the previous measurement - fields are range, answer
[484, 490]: 13.8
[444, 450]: 18.2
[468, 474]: 15.4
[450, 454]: 20.2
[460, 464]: 20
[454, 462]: 20.3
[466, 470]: 16.2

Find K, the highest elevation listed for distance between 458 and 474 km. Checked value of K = 21.05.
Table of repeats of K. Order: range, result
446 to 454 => 20.68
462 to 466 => 19.64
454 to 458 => 20.53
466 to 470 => 16.81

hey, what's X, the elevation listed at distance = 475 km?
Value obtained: 15.31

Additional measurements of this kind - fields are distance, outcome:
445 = 16.54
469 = 15.65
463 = 19.64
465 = 17.56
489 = 13.98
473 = 14.89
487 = 13.85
